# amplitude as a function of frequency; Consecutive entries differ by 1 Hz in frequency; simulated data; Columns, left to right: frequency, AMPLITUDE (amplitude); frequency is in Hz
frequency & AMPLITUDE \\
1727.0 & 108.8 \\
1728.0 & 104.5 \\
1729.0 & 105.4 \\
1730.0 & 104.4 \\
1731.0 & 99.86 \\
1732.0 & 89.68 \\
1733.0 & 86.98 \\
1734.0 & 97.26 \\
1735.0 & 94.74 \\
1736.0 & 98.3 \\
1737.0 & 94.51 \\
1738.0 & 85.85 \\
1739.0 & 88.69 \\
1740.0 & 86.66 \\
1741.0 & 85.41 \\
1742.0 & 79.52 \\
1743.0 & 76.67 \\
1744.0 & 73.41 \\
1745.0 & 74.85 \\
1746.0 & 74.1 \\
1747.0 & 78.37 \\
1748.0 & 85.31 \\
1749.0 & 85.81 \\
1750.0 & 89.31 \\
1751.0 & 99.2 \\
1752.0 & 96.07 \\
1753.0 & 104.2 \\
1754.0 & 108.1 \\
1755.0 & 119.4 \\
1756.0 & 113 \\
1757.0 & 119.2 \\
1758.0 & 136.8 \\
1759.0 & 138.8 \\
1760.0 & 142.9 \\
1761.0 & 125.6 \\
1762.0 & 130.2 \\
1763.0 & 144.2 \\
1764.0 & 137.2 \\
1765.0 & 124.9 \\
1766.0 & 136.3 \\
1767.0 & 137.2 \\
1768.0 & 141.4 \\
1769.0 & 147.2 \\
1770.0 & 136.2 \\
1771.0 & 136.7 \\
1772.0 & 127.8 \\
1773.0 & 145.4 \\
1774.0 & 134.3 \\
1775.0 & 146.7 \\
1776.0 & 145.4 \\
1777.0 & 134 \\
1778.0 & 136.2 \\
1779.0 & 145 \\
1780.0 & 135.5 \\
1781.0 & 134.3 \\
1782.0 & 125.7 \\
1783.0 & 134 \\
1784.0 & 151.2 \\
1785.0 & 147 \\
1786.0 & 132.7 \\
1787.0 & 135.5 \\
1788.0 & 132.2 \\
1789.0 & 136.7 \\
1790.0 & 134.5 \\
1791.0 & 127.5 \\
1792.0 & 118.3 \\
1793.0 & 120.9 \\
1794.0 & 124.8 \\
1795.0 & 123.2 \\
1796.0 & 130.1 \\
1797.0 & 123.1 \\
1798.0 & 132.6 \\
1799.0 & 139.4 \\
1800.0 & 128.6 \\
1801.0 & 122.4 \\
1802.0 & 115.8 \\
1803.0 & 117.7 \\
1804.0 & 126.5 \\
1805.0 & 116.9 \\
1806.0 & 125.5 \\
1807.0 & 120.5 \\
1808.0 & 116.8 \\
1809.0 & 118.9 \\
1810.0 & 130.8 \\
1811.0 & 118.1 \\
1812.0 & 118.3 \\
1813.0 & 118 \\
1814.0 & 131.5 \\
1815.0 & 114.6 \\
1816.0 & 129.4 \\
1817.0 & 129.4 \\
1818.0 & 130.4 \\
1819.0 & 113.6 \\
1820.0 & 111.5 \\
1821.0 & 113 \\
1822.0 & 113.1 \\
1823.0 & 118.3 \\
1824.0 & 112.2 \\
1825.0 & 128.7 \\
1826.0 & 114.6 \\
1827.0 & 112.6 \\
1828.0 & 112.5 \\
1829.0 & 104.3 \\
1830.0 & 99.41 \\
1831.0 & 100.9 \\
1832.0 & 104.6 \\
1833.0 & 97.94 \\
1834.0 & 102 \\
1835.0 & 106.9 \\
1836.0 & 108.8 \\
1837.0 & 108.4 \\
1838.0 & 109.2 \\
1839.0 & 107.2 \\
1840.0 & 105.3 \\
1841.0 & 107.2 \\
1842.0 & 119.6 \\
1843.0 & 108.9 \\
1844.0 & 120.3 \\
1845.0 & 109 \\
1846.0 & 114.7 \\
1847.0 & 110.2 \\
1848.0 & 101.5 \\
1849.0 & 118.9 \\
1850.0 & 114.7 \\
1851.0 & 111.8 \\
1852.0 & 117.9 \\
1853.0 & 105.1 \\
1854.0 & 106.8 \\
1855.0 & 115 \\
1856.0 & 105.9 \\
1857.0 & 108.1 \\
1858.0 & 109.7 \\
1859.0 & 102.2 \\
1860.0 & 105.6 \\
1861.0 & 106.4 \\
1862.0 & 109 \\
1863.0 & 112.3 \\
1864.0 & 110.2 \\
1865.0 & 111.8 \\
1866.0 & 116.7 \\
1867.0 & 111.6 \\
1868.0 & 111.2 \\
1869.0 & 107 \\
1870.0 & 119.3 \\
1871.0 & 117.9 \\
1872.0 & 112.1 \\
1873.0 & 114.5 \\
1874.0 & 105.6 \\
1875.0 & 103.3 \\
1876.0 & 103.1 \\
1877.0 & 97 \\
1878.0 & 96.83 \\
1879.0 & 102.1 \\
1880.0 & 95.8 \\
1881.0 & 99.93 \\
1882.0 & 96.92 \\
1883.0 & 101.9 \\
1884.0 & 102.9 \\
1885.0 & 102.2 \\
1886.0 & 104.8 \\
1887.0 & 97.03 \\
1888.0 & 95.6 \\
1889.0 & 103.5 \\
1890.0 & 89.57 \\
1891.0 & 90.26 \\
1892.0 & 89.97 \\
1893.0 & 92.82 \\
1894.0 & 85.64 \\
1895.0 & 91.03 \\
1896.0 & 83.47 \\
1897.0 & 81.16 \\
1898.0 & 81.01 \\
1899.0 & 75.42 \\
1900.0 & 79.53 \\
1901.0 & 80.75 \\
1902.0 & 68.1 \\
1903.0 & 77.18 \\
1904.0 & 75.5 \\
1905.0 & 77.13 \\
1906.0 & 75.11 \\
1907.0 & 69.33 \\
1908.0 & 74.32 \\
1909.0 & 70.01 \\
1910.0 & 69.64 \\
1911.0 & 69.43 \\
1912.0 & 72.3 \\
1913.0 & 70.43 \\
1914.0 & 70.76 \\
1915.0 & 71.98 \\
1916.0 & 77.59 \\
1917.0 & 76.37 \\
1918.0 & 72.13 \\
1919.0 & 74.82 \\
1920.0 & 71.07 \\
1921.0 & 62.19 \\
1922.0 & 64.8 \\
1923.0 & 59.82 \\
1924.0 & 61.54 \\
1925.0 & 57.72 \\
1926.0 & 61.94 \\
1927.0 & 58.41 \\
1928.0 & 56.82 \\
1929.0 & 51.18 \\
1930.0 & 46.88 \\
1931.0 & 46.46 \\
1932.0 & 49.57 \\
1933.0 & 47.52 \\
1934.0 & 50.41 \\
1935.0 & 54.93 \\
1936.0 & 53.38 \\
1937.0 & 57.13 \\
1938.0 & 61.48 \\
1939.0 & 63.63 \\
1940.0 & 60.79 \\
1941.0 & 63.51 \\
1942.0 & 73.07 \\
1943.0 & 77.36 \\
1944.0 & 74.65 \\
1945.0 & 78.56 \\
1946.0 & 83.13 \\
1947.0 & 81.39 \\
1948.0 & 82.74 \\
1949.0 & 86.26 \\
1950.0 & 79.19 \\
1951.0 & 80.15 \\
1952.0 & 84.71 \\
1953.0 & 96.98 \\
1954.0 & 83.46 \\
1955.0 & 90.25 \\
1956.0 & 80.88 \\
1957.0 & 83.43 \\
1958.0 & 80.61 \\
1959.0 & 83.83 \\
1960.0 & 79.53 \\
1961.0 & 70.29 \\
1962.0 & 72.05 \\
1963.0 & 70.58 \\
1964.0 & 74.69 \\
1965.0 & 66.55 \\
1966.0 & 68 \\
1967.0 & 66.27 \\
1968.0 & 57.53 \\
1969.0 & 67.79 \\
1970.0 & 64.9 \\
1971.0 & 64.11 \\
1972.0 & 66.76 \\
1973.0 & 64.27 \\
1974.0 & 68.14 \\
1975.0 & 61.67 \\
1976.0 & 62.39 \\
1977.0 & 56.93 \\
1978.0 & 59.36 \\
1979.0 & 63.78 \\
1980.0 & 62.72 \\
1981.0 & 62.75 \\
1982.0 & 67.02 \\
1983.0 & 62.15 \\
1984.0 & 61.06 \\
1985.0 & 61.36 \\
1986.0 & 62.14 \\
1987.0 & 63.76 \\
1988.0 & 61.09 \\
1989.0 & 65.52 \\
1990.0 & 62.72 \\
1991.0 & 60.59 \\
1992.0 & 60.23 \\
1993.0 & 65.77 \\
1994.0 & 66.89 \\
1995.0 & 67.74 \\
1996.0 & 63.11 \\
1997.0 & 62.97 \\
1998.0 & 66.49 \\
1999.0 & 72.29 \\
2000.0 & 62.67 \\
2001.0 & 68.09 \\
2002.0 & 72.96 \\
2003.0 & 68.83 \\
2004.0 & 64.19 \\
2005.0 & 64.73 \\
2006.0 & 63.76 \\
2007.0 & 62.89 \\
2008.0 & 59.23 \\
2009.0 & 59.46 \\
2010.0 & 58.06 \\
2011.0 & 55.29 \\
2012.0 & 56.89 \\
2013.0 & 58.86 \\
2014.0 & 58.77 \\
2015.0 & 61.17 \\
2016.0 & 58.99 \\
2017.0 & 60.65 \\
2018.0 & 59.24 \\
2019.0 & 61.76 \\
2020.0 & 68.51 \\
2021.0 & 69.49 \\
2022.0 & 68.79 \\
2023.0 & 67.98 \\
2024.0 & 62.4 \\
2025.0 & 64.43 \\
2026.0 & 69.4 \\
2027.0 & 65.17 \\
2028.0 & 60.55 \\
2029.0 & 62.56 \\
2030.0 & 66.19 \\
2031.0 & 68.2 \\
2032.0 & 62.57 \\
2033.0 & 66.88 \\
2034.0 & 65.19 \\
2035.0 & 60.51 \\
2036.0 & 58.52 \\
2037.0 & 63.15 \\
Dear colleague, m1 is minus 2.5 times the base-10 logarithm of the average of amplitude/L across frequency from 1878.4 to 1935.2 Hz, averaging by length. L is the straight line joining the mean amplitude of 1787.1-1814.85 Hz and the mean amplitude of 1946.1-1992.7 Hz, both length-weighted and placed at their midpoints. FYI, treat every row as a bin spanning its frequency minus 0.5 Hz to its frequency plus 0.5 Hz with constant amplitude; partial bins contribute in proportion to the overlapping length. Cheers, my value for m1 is 0.20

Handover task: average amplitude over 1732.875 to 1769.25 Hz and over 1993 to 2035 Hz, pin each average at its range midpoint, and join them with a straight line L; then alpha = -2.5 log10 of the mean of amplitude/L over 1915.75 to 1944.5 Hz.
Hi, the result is 0.25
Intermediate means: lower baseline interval 106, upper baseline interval 64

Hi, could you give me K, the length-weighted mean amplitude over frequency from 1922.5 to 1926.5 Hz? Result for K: 60.3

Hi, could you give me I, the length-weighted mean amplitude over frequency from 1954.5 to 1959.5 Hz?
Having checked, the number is 83.8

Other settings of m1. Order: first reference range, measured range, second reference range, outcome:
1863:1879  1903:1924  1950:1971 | 0.30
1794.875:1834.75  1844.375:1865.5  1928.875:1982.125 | -0.06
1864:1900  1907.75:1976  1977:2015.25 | 0.16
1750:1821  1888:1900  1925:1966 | 0.01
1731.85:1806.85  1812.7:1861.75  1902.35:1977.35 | -0.13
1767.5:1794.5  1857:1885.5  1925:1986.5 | -0.06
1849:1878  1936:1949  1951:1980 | 0.13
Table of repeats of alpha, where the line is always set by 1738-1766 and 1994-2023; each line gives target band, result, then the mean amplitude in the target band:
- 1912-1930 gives 0.18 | 65.5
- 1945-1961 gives -0.15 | 83.2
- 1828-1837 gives -0.14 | 104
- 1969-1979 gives 0.09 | 63.4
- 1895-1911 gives 0.06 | 76.1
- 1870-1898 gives -0.18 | 98.5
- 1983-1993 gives 0.08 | 62.2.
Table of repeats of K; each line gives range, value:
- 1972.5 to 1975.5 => 64.7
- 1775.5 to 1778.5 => 139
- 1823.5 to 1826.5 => 118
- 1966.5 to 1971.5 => 64.1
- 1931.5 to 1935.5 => 50.6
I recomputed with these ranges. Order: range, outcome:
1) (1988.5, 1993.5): 63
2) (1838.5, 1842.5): 110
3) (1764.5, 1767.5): 133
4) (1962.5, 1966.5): 70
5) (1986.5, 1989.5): 63.5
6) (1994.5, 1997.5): 64.6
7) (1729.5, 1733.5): 95.2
